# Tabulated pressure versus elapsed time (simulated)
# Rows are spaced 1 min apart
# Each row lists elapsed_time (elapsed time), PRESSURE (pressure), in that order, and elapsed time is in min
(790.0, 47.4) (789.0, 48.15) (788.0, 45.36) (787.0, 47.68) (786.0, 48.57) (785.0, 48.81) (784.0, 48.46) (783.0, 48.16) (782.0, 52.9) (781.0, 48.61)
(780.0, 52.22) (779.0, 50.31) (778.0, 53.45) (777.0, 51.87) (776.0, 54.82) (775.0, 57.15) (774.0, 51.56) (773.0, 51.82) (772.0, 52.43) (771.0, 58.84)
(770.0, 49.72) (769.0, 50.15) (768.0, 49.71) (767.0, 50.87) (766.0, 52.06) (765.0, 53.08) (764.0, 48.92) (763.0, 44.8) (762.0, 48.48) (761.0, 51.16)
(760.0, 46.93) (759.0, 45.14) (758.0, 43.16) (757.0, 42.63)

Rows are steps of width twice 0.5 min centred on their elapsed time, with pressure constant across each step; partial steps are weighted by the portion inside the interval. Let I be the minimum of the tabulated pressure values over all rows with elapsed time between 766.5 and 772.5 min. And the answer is 49.71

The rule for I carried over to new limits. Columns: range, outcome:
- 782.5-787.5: 47.68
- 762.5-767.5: 44.8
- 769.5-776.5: 49.72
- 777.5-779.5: 50.31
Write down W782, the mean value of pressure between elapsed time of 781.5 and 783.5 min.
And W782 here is 50.5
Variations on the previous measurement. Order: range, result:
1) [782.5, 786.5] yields 48.5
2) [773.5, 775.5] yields 54.4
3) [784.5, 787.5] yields 48.4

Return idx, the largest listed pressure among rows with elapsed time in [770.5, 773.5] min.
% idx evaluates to 58.84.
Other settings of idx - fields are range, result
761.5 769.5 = 53.08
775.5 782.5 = 54.82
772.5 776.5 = 57.15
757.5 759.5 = 45.14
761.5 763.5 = 48.48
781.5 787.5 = 52.9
